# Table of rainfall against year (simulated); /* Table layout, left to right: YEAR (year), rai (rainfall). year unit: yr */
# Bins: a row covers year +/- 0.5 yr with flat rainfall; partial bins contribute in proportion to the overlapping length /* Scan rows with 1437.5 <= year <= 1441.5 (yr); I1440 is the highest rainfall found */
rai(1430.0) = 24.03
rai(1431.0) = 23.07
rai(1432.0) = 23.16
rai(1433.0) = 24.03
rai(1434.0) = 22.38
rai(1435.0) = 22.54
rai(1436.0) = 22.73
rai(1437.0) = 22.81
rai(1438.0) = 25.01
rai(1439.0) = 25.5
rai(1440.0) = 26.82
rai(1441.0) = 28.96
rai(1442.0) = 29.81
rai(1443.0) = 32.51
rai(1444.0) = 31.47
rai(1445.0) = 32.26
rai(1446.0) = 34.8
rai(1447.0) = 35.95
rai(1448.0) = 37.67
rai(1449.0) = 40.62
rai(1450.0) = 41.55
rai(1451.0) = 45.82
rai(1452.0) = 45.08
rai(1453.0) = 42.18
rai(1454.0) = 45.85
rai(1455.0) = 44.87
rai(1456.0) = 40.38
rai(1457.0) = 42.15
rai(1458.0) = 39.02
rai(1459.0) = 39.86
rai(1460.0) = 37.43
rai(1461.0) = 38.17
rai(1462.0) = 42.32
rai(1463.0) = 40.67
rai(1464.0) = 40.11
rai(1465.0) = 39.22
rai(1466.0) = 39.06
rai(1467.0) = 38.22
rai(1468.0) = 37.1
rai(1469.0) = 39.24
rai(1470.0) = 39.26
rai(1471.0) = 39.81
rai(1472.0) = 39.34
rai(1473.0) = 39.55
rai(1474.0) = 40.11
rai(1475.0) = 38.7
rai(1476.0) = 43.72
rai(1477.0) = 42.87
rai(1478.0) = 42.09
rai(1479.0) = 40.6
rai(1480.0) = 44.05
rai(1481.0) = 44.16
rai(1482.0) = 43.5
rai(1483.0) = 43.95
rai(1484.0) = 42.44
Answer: 28.96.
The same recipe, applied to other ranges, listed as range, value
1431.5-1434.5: 24.03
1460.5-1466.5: 42.32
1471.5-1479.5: 43.72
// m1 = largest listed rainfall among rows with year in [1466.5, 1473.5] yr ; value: 39.81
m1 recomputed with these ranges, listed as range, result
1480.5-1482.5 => 44.16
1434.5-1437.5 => 22.81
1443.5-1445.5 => 32.26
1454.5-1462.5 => 44.87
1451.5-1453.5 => 45.08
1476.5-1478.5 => 42.87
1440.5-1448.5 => 37.67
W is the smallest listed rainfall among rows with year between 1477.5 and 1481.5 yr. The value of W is 40.6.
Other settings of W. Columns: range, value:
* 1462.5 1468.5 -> 37.1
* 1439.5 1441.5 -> 26.82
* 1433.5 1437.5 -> 22.38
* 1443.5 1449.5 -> 31.47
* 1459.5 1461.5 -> 37.43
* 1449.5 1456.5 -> 40.38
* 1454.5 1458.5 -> 39.02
